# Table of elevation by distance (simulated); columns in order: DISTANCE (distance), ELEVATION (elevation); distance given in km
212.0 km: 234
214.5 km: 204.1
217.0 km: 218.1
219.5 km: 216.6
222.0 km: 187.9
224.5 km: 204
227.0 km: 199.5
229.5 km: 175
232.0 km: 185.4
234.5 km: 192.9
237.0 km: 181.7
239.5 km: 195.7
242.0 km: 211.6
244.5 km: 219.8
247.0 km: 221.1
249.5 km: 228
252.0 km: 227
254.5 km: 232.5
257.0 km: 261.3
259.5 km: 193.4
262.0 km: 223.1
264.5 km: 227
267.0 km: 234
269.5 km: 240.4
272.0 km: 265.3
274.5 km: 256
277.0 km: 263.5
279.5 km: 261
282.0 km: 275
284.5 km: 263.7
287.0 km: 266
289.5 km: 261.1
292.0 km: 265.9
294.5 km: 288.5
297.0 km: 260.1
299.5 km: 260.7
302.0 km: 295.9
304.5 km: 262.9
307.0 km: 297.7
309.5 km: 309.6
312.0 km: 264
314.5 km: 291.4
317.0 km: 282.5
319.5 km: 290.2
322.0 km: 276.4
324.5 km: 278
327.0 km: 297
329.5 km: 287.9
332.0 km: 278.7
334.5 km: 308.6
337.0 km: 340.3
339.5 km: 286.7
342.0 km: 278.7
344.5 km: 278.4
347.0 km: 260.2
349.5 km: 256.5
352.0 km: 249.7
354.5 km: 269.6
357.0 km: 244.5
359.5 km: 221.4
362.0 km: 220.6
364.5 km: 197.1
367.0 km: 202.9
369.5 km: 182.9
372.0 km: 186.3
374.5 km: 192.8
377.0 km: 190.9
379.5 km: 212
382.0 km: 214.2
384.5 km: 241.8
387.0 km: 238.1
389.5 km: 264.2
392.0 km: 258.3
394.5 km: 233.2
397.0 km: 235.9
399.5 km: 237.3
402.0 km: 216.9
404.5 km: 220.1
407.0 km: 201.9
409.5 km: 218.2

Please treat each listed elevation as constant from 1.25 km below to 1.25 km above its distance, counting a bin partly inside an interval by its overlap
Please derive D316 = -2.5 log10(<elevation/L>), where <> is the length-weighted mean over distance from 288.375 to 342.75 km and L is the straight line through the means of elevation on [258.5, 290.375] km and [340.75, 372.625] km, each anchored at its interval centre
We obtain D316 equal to -0.177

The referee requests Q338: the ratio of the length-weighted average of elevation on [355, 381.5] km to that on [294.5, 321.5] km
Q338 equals 0.7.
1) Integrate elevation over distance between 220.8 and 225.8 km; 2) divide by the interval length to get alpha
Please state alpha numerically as 196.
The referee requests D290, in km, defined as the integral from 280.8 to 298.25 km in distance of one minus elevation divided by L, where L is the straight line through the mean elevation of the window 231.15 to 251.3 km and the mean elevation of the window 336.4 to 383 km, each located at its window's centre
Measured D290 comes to -4.1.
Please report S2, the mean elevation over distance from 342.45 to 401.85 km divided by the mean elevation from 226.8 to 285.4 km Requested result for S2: 1.0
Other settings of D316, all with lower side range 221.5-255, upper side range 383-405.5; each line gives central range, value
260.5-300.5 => -0.20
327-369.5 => -0.14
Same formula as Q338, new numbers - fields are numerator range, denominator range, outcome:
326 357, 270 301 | 1.06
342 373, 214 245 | 1.17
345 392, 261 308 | 0.87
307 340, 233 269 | 1.34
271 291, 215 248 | 1.32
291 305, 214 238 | 1.39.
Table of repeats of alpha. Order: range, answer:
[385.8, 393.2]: 254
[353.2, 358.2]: 257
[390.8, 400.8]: 241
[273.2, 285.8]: 264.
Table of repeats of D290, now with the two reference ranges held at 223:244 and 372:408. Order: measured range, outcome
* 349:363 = -1.65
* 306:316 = -3.89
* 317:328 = -3.83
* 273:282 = -2.65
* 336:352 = -4.80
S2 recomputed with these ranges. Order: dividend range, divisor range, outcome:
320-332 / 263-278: 1.15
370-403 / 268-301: 0.85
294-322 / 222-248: 1.42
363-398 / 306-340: 0.75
